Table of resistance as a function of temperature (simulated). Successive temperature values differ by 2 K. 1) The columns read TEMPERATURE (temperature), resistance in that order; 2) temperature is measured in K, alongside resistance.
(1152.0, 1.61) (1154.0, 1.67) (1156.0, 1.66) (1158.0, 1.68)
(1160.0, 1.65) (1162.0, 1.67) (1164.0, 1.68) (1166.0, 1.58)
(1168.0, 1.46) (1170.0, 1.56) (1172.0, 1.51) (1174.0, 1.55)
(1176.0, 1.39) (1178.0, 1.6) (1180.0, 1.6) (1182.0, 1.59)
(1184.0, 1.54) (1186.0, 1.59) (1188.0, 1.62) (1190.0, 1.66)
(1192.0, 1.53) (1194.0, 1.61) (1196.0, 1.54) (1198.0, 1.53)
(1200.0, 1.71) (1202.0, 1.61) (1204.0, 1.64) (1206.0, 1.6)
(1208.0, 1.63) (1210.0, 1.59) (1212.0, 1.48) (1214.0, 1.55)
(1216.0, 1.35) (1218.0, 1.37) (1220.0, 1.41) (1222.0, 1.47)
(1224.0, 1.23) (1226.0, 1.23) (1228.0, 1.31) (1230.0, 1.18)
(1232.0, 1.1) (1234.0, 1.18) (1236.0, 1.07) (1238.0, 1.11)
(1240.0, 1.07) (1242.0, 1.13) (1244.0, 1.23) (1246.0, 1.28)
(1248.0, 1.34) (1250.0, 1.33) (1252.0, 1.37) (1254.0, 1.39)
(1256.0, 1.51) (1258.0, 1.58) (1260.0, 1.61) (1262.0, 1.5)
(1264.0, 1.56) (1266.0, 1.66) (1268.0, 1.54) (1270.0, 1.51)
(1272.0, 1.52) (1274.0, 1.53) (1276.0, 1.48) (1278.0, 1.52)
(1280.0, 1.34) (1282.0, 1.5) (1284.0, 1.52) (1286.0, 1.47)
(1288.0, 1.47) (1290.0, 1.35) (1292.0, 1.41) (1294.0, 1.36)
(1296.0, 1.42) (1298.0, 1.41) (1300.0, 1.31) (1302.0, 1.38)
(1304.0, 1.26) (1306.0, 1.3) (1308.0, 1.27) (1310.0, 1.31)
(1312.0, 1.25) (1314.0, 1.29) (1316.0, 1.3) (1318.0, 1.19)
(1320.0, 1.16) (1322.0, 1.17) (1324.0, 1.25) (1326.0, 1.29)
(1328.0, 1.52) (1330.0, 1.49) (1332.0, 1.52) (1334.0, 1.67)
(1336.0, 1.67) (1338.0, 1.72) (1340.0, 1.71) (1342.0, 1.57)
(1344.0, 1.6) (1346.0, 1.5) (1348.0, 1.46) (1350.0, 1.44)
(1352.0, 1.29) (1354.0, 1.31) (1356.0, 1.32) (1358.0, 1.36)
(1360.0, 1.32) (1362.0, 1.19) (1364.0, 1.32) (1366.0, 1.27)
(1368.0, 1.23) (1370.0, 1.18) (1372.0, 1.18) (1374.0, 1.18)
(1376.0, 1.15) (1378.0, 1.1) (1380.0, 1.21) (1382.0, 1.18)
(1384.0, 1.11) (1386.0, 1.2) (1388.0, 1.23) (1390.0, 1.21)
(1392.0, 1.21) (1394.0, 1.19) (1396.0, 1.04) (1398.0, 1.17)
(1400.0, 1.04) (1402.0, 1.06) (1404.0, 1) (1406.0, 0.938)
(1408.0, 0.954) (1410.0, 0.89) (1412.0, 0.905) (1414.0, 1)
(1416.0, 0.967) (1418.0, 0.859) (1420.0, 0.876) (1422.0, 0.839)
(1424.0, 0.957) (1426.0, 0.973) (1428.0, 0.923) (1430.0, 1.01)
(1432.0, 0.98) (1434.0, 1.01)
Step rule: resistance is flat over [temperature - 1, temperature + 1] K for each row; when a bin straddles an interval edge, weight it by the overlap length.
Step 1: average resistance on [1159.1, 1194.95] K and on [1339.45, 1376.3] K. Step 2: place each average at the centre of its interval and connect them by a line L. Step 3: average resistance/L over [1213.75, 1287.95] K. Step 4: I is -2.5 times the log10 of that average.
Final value 0.077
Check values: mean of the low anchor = 1.58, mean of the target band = 1.38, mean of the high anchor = 1.35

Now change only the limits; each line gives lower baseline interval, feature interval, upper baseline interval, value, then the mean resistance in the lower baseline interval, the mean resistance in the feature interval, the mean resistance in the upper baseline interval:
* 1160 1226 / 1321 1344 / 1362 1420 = -0.222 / 1.54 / 1.51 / 1.1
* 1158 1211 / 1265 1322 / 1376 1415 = -0.047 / 1.59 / 1.39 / 1.09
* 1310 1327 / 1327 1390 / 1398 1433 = -0.202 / 1.24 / 1.36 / 0.957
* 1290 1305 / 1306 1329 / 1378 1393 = 0.041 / 1.36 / 1.27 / 1.19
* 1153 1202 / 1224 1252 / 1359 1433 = 0.201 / 1.59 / 1.2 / 1.08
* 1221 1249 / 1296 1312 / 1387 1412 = -0.150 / 1.21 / 1.32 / 1.07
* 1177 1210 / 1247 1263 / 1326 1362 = 0.071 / 1.6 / 1.45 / 1.48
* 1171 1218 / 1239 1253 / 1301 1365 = 0.196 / 1.56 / 1.25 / 1.39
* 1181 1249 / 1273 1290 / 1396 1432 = -0.165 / 1.41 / 1.47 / 0.965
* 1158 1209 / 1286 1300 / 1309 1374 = 0.029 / 1.59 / 1.4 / 1.37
